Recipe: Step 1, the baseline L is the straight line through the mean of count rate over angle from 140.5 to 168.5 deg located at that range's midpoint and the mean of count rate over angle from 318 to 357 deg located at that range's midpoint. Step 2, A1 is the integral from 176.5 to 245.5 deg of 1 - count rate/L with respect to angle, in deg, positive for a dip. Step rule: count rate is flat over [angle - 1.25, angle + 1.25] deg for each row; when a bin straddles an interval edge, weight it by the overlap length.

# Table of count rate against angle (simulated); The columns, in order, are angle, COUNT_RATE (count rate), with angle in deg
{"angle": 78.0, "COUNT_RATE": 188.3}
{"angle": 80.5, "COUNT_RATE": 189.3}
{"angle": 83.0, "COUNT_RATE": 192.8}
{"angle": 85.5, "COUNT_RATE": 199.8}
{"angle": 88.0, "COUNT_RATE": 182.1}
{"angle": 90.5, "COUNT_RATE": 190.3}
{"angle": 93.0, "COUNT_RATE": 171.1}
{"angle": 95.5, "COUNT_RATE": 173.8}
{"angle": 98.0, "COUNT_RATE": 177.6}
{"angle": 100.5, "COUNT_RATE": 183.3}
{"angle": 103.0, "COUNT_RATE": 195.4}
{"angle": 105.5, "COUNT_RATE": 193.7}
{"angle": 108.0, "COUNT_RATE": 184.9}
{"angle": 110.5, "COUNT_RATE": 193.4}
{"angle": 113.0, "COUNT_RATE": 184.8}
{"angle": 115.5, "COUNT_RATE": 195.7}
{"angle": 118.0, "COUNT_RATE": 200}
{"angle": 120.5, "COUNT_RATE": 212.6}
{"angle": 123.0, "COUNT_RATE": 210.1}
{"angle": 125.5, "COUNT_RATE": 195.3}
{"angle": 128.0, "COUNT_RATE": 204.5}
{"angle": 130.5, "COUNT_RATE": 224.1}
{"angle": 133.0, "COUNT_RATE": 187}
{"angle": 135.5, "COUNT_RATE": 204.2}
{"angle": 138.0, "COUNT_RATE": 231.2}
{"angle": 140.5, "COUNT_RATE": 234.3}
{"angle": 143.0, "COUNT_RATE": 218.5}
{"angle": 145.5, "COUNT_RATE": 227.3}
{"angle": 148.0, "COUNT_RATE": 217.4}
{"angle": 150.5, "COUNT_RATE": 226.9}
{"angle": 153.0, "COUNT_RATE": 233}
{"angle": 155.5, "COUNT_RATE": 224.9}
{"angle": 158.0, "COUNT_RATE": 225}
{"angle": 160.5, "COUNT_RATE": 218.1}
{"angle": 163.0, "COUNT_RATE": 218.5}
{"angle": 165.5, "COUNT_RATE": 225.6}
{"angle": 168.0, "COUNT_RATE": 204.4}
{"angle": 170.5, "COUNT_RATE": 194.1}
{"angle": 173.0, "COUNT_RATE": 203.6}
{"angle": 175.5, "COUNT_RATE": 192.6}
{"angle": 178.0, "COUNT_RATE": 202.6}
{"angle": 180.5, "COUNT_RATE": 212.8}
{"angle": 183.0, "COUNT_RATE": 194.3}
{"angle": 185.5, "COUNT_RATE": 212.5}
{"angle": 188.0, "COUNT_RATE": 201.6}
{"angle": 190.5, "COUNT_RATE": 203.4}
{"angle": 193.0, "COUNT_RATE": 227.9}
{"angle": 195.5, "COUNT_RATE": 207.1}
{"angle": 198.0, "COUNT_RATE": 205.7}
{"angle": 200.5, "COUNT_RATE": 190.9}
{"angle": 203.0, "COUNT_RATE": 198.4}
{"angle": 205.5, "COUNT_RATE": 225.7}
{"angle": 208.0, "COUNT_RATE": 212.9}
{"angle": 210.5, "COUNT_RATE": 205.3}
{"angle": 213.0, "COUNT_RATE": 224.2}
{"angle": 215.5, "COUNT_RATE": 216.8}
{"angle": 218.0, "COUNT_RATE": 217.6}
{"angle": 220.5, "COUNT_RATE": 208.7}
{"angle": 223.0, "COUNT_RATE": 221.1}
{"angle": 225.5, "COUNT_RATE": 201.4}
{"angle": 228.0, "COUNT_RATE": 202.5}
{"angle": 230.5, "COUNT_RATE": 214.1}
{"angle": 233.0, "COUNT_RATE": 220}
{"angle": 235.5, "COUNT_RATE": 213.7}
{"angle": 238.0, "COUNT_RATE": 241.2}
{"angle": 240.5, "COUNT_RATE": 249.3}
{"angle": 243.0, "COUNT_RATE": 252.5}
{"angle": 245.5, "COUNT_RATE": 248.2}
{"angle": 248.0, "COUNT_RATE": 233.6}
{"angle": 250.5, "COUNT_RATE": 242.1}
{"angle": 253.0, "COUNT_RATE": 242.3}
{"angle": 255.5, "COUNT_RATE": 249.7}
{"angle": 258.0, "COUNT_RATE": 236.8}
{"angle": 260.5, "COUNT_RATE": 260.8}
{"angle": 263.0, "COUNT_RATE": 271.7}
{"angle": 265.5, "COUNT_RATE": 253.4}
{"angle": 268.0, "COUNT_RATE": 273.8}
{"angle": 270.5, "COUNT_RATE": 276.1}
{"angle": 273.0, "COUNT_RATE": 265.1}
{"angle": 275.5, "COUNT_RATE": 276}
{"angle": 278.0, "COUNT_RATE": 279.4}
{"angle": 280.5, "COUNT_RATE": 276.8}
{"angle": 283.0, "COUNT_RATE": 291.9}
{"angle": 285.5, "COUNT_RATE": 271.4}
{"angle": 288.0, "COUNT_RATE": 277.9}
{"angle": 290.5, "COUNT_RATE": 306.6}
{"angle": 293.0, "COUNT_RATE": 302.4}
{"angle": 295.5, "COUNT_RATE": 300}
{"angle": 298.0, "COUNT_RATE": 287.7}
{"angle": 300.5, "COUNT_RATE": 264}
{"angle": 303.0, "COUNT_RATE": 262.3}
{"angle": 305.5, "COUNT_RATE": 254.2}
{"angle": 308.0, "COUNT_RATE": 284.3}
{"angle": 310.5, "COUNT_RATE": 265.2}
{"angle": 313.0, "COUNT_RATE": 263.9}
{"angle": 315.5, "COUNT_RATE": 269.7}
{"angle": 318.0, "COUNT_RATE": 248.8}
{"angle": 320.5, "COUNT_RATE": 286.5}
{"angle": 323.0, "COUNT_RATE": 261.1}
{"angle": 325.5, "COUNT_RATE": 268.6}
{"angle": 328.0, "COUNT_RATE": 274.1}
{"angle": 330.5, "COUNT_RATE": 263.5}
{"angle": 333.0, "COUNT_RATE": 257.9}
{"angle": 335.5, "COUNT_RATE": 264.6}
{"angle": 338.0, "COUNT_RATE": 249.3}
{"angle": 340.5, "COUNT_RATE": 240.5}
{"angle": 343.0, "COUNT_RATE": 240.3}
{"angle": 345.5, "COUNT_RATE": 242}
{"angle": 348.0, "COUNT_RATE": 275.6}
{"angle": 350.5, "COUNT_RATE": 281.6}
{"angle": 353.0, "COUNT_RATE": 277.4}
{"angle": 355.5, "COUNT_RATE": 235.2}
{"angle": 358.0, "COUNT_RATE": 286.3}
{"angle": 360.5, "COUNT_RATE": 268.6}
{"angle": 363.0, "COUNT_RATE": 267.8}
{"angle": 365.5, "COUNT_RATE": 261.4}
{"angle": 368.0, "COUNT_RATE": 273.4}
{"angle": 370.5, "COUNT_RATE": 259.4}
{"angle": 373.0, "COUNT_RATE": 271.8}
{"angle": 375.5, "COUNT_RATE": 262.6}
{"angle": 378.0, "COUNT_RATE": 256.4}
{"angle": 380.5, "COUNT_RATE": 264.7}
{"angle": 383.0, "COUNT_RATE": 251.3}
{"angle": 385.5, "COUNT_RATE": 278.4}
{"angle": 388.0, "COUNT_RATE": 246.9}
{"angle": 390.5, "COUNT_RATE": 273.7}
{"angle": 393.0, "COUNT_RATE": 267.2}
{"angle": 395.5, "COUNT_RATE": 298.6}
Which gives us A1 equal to 5.9 deg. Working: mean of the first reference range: 223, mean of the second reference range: 261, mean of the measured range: 215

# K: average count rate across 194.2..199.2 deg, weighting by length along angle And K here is 207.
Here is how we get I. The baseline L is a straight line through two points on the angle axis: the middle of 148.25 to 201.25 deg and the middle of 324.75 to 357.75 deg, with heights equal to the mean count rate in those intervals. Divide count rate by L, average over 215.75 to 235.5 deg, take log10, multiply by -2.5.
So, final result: 0.07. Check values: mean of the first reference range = 211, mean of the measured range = 213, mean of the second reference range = 260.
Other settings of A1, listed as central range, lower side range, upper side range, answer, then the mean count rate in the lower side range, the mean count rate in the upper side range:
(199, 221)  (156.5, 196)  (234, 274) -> 1.5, 209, 250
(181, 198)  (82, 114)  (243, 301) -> 1.6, 186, 269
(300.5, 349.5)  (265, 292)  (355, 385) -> 1.7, 278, 264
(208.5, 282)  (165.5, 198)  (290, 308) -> 2.0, 206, 282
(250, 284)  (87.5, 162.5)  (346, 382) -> -3.2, 204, 267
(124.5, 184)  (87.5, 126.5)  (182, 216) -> -4.1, 190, 209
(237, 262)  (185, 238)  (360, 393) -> -2.5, 212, 264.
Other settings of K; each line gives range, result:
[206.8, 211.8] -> 209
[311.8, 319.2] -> 261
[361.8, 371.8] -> 266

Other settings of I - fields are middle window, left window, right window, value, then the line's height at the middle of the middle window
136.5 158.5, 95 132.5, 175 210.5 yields -0.133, 200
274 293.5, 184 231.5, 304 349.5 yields -0.170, 243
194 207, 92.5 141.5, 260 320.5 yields 0.142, 235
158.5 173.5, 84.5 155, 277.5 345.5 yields 0.034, 219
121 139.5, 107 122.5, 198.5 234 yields -0.054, 198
